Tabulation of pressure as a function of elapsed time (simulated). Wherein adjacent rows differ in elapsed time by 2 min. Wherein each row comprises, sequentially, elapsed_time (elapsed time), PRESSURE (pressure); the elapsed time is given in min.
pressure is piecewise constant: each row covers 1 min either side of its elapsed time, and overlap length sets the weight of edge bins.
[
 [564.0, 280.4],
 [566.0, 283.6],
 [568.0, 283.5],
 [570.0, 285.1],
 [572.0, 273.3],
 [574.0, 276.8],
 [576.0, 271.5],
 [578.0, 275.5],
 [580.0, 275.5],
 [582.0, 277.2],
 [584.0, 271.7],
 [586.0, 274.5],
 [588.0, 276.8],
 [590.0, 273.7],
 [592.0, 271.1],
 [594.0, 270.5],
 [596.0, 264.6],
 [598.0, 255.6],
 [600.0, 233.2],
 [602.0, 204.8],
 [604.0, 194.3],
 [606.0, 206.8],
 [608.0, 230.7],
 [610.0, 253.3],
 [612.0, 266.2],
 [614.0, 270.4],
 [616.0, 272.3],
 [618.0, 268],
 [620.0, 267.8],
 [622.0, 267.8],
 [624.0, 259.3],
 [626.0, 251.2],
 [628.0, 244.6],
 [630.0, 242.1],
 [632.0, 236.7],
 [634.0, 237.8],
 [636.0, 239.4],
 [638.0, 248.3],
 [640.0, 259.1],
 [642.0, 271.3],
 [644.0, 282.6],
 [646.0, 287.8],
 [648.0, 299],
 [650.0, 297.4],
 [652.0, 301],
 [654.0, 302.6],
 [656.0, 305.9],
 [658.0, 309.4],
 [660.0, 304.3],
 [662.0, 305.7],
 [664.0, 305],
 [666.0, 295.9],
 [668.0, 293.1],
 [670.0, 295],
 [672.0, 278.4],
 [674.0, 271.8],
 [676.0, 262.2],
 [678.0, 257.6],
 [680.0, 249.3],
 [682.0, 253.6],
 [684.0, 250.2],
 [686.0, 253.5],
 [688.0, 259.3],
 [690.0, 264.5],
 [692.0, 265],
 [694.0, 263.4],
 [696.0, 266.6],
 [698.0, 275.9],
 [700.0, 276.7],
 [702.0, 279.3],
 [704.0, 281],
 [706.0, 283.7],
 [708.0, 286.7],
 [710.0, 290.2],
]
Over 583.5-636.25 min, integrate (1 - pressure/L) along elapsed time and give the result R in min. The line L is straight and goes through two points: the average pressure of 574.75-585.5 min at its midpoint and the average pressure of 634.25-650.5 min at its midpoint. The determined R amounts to 4.0 min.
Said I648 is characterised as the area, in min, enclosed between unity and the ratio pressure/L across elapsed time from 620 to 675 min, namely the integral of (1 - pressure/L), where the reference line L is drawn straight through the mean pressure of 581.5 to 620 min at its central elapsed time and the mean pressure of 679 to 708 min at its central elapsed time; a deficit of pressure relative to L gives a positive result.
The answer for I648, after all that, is -3.50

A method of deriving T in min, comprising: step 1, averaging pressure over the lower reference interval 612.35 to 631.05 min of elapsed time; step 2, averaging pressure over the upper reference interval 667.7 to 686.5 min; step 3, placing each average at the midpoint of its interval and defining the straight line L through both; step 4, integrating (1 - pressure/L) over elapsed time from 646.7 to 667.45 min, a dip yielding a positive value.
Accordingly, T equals -3.01 min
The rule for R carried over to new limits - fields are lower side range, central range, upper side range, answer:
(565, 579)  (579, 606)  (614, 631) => 1.57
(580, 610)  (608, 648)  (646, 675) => 2.15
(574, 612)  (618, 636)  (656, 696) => 0.86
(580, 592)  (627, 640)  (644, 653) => 2.11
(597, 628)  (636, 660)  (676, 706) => -2.96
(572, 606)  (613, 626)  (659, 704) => -0.11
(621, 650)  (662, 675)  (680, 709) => -1.30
